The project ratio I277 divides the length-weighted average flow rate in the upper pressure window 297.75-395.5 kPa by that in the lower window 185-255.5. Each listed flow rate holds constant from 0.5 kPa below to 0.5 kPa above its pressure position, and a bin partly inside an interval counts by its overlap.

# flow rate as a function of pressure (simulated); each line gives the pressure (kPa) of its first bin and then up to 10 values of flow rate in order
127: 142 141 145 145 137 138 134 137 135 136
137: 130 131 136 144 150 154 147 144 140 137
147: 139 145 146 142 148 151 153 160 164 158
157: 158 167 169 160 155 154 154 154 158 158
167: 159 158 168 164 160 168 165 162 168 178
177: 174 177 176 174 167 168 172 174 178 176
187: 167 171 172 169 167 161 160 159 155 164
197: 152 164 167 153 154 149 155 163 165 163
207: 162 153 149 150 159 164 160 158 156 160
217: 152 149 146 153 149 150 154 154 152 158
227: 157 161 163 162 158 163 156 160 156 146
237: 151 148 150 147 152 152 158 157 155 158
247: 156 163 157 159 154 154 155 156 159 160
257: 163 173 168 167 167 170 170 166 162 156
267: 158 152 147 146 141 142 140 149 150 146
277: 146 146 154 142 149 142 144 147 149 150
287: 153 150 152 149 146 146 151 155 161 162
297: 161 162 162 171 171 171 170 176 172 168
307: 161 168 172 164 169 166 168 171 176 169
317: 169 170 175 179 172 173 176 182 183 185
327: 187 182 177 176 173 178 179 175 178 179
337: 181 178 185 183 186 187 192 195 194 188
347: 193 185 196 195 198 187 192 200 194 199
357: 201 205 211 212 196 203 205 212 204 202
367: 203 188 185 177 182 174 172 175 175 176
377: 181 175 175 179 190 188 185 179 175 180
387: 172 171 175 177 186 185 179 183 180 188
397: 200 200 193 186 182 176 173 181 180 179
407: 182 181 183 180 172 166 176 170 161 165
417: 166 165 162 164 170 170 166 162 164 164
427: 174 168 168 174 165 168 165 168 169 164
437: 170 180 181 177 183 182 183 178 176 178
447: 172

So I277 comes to 1.2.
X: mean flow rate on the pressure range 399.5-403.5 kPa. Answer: 179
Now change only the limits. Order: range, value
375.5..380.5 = 177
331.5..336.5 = 178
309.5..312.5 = 166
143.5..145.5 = 142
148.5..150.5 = 144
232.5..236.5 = 154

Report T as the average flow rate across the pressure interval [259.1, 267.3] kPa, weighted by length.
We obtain 165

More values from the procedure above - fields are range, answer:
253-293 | 153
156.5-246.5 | 160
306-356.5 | 181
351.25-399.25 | 188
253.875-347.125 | 166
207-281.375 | 155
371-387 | 178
